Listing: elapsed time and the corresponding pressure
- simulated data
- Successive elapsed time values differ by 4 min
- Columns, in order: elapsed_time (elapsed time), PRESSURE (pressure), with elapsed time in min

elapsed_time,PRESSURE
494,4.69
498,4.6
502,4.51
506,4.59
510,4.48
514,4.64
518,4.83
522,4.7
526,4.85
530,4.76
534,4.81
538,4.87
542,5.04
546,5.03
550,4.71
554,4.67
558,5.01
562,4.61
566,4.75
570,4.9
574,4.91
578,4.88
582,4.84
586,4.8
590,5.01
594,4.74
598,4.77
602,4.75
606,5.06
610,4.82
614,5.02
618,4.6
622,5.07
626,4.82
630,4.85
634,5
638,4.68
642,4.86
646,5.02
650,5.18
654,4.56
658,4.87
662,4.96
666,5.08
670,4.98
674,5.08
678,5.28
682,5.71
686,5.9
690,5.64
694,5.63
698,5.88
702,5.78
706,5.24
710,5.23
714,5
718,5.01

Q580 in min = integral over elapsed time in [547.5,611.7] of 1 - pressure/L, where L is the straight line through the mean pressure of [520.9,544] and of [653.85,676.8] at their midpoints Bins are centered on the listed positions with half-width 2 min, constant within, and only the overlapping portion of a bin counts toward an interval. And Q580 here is 0.8 min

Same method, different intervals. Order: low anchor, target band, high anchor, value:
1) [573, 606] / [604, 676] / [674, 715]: 3.5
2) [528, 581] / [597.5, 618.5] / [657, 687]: 0.7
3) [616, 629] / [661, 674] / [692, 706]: 0.8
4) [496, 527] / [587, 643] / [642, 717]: 1.8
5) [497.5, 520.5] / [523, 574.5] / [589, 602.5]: -1.5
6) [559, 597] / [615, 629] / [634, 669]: 0.1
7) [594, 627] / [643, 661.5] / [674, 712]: 1.1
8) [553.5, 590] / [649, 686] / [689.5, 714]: 1.5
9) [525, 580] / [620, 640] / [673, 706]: 1.5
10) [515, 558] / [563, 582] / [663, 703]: 0.6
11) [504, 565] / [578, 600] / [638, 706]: 0.6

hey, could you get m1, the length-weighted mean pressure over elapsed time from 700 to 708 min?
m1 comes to 5.51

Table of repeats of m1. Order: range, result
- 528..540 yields 4.81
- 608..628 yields 4.87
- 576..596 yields 4.85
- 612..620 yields 4.81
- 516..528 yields 4.79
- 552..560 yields 4.84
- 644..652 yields 5.1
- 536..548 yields 4.98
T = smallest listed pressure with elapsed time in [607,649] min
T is 4.6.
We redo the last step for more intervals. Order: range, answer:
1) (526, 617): 4.61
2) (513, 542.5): 4.64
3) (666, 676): 4.98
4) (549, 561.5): 4.67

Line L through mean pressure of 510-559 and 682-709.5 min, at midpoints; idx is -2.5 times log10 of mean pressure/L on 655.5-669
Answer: 0.109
